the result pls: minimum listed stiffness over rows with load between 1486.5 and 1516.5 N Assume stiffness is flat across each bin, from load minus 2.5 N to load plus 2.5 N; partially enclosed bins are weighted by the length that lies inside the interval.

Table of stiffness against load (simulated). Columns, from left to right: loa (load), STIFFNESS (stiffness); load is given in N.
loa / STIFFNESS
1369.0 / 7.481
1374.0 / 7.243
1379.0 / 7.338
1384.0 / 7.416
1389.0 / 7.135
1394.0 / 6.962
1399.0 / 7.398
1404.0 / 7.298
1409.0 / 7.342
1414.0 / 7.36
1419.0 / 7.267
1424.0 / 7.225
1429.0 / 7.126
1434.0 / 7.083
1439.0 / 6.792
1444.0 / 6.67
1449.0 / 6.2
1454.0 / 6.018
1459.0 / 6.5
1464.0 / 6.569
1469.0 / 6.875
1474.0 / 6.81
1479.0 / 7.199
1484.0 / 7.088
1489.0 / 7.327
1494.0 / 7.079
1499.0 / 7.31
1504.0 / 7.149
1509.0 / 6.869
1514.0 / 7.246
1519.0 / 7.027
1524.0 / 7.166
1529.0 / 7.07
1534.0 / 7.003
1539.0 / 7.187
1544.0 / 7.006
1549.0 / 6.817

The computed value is 6.869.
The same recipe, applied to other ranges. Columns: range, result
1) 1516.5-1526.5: 7.027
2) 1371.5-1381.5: 7.243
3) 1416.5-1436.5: 7.083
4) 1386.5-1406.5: 6.962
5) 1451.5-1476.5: 6.018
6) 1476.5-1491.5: 7.088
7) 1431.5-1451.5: 6.2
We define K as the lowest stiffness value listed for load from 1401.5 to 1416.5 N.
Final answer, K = 7.298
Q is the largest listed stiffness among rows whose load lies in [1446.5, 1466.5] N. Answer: 6.569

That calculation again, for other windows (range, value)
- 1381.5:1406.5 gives 7.416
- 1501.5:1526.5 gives 7.246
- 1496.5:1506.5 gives 7.31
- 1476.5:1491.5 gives 7.327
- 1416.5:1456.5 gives 7.267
